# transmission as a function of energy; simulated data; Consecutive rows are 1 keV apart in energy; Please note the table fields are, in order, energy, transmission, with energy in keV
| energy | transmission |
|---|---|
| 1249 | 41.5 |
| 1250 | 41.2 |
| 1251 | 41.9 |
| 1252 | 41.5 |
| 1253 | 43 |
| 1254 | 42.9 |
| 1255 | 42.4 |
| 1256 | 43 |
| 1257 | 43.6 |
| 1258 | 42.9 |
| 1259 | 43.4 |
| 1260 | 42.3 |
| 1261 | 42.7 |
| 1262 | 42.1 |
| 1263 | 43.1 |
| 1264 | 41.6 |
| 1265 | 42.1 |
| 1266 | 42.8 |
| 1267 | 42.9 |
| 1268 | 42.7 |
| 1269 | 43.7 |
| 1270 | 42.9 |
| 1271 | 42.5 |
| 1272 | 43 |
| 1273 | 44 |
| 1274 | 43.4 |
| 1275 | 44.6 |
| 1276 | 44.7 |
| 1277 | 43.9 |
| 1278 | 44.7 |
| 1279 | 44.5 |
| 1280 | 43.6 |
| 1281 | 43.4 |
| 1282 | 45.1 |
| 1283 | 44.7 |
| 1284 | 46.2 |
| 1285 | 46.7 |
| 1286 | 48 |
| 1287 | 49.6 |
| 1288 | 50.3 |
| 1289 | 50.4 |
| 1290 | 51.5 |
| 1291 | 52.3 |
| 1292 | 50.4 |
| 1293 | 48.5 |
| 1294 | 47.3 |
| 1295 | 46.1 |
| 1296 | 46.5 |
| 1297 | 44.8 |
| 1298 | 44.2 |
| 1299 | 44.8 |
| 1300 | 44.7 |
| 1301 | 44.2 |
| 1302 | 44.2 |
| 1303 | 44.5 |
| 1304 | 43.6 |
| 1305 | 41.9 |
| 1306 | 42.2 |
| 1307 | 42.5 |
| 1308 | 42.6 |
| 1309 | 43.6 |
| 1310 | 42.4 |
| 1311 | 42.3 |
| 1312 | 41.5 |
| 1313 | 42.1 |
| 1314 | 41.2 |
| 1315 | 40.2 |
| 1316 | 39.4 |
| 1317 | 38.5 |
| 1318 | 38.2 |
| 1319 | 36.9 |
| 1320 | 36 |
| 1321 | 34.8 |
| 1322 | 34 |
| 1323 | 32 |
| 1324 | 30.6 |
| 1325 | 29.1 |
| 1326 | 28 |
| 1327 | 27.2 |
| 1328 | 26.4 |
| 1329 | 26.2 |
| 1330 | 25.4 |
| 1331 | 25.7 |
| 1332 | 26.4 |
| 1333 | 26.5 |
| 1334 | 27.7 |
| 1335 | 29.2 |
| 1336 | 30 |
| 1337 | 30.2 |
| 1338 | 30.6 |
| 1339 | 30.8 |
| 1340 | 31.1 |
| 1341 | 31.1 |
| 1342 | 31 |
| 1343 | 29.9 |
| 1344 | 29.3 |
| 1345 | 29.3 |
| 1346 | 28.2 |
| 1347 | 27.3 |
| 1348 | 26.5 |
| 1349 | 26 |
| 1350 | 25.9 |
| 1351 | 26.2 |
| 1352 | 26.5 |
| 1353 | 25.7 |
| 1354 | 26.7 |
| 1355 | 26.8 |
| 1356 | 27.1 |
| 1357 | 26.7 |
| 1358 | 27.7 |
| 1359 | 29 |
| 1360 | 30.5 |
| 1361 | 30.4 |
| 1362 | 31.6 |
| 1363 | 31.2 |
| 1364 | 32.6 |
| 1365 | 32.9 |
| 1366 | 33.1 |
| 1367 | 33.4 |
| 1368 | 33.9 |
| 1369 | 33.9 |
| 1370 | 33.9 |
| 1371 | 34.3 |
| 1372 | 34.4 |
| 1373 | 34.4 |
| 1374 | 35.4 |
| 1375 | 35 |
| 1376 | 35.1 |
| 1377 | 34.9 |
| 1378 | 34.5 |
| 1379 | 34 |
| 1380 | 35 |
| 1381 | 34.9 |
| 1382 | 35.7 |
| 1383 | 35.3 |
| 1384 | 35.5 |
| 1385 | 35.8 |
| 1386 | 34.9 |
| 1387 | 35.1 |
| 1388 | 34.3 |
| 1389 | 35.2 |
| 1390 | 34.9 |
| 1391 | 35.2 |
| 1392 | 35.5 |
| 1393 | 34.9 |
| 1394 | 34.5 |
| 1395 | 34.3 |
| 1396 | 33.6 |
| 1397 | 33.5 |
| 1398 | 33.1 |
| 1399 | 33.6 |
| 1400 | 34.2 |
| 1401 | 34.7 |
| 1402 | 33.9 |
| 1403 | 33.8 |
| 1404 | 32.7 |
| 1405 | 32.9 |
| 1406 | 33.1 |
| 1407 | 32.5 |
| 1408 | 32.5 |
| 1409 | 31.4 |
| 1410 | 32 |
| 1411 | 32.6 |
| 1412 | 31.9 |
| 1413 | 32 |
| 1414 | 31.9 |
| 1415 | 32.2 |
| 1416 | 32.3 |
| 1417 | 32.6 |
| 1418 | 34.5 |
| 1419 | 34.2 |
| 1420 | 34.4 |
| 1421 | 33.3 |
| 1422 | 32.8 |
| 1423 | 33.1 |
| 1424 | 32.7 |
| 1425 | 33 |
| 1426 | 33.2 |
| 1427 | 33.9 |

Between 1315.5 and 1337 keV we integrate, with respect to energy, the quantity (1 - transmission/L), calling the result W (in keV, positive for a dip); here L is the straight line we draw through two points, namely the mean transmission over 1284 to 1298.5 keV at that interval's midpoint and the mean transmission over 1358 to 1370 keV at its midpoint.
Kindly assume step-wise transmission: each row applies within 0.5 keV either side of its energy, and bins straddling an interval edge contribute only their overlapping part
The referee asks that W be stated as 5.1 keV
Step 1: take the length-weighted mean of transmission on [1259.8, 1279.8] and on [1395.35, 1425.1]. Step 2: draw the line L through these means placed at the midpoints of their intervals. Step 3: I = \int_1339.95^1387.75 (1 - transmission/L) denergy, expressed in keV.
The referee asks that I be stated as 6.3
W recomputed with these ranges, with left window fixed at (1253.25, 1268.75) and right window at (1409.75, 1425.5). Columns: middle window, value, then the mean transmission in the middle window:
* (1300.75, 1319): -1.0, 41.8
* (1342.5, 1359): 4.4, 27.3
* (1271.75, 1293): -2.7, 46.5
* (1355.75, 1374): 2.2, 31.9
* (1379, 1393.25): -0.1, 35.1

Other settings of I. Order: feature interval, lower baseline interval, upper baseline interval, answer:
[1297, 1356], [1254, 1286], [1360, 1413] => 7.91 keV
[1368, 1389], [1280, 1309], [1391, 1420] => 0.91 keV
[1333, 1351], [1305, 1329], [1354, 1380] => 2.95 keV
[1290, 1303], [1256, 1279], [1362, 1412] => -1.79 keV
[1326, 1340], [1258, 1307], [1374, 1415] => 4.19 keV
